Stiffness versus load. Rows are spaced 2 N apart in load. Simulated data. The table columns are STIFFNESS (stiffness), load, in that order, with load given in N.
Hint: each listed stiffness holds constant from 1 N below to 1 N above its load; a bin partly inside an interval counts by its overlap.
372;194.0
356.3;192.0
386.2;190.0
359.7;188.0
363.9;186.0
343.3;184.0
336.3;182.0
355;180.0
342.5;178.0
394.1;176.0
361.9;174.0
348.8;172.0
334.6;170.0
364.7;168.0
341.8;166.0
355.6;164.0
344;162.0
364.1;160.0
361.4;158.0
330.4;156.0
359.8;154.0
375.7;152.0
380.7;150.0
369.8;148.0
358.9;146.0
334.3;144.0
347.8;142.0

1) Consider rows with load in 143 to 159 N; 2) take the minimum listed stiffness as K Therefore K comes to 330.4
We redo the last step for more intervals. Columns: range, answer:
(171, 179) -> 342.5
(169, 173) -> 334.6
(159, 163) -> 344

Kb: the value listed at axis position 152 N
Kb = 375.7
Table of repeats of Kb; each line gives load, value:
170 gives 334.6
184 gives 343.3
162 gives 344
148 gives 369.8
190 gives 386.2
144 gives 334.3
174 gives 361.9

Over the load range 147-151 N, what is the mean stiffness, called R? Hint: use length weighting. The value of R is 375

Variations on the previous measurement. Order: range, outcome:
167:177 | 361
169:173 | 342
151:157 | 355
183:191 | 363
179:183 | 346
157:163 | 356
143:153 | 364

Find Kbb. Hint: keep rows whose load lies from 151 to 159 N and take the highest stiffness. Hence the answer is 375.7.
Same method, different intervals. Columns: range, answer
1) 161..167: 355.6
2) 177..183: 355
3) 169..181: 394.1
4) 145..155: 380.7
